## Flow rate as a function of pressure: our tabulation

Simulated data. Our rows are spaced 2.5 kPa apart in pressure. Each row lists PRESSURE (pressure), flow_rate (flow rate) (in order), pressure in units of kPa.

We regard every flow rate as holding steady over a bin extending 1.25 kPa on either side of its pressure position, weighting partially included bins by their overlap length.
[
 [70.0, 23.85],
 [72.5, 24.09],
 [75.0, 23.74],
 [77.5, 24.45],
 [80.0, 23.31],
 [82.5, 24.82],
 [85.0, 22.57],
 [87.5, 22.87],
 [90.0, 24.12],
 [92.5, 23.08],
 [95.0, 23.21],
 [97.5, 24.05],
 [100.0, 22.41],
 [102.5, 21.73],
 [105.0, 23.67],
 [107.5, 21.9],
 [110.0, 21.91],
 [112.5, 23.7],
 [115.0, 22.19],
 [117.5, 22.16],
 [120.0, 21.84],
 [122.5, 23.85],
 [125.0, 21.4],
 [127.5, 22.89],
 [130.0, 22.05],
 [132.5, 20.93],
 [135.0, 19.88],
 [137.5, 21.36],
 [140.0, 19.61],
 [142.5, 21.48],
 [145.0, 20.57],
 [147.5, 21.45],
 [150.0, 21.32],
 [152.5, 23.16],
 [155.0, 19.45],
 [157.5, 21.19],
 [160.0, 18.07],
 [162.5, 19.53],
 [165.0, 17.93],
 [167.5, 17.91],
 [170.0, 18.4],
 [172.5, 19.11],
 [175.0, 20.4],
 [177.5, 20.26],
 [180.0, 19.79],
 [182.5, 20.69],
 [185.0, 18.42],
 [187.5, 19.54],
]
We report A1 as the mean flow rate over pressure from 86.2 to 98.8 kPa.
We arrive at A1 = 23.5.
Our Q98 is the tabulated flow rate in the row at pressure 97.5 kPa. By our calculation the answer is 24.05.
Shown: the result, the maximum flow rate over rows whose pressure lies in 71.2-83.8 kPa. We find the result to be 24.82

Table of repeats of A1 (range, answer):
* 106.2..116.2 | 22.4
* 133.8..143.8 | 20.6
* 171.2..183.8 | 20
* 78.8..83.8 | 24.1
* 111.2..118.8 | 22.7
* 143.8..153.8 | 21.6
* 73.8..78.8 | 24.1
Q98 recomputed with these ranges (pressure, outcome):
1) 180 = 19.79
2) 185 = 18.42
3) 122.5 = 23.85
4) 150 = 21.32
